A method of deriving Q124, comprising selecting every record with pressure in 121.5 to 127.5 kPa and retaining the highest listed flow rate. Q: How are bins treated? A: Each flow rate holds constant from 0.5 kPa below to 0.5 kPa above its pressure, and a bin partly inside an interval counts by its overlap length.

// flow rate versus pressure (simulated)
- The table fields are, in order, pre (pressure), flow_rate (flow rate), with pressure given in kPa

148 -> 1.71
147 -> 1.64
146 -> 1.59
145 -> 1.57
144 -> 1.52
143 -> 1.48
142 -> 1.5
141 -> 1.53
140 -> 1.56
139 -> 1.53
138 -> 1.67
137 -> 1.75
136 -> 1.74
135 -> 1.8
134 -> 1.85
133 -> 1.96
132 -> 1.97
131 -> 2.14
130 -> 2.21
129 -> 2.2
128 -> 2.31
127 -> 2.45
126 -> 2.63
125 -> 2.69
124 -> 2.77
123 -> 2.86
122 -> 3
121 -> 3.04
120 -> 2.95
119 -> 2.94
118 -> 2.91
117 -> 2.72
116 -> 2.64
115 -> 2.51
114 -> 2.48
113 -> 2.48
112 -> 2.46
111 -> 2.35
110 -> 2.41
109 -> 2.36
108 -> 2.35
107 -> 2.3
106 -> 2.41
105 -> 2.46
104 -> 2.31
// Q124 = 3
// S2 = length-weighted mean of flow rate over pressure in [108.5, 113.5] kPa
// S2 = 2.41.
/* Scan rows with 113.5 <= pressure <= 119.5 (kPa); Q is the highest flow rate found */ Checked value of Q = 2.94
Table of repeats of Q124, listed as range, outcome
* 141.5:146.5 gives 1.59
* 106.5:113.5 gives 2.48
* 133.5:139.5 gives 1.85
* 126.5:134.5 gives 2.45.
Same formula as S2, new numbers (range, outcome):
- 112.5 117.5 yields 2.57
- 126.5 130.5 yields 2.29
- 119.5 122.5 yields 3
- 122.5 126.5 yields 2.74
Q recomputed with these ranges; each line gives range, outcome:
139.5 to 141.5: 1.56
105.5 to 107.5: 2.41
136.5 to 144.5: 1.75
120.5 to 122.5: 3.04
